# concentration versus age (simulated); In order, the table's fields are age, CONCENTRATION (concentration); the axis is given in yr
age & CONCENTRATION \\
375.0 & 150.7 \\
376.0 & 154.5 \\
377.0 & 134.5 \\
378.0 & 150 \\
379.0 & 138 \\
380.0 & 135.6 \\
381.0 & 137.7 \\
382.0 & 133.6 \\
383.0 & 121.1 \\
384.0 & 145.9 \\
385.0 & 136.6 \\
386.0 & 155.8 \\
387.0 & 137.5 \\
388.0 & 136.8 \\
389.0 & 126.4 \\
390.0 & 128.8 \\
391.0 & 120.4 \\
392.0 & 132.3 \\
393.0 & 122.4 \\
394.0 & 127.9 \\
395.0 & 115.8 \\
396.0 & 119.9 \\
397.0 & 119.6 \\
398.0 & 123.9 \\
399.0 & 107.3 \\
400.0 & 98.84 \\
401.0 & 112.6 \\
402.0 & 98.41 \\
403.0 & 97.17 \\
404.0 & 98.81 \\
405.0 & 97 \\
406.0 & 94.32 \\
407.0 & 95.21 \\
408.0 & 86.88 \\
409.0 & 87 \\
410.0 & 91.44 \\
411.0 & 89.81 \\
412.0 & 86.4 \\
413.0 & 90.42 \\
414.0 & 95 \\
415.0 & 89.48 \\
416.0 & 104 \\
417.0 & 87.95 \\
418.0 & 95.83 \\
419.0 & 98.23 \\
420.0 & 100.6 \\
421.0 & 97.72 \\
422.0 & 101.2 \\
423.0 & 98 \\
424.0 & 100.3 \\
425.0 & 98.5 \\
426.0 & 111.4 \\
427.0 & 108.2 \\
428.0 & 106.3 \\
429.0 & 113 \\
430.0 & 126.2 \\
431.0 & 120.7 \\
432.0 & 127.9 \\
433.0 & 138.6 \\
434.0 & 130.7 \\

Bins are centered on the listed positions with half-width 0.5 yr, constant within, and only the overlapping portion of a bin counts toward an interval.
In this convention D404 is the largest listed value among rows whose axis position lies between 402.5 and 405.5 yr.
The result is 98.81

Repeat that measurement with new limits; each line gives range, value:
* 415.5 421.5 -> 104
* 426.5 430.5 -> 126.2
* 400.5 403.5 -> 112.6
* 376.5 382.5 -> 150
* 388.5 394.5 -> 132.3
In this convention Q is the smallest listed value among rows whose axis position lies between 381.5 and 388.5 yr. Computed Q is 121.1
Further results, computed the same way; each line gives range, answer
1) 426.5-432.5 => 106.3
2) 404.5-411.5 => 86.88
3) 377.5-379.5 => 138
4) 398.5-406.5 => 94.32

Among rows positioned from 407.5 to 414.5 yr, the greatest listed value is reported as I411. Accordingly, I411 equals 95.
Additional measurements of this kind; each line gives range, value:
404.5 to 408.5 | 97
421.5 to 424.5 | 101.2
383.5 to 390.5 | 155.8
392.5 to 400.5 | 127.9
